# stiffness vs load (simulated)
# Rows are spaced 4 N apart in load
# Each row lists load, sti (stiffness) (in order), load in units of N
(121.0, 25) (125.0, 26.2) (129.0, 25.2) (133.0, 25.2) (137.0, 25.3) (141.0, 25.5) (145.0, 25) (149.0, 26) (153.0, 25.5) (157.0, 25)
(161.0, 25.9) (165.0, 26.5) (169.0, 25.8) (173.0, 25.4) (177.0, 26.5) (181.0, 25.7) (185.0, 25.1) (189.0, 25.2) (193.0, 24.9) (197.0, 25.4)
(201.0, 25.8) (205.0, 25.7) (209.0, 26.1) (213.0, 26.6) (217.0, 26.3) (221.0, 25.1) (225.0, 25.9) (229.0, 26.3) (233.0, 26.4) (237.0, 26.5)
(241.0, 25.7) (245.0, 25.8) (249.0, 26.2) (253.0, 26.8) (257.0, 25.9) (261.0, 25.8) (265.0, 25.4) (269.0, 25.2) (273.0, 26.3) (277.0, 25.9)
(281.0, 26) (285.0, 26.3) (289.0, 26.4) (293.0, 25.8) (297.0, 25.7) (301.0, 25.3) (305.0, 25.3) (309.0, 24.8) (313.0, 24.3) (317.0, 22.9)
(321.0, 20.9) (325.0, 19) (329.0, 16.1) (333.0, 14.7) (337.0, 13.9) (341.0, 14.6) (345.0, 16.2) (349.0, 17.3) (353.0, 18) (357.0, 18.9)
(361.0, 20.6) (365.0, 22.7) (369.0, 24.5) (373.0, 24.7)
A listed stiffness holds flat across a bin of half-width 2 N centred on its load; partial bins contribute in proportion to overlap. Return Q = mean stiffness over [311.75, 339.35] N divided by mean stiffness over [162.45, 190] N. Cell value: 0.72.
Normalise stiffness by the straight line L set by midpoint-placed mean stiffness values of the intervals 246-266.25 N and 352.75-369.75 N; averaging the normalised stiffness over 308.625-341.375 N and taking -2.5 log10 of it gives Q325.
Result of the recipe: 0.20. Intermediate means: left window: 26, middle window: 19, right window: 21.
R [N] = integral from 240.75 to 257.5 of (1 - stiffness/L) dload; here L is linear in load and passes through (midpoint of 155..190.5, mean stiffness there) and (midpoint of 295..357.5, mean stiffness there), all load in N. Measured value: -2.45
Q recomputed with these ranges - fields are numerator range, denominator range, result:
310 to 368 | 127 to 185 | 0.73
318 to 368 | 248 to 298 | 0.69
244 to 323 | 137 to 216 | 0.99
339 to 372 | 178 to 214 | 0.75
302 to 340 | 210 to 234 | 0.77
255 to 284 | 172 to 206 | 1.01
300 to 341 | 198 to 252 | 0.78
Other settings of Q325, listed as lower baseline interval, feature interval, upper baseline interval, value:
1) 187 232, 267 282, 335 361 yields -0.20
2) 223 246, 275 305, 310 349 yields -0.20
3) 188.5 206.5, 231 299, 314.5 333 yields -0.18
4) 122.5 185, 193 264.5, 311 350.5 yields -0.16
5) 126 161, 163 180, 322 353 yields -0.08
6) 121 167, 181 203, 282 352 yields -0.04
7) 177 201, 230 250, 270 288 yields -0.01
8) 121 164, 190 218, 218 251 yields 0.00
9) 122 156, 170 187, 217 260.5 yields 0.00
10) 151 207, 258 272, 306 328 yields -0.09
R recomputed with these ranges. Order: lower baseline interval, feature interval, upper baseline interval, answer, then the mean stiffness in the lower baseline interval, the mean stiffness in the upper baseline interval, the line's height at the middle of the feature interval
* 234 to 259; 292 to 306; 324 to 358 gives -3.24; 26.2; 16.4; 20.7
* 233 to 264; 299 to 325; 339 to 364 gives -3.13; 26.1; 17.8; 21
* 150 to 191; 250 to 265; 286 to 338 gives -1.63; 25.7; 22.2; 23.5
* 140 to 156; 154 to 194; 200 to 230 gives 0.07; 25.5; 26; 25.7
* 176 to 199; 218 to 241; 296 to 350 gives -2.21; 25.4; 20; 23.7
